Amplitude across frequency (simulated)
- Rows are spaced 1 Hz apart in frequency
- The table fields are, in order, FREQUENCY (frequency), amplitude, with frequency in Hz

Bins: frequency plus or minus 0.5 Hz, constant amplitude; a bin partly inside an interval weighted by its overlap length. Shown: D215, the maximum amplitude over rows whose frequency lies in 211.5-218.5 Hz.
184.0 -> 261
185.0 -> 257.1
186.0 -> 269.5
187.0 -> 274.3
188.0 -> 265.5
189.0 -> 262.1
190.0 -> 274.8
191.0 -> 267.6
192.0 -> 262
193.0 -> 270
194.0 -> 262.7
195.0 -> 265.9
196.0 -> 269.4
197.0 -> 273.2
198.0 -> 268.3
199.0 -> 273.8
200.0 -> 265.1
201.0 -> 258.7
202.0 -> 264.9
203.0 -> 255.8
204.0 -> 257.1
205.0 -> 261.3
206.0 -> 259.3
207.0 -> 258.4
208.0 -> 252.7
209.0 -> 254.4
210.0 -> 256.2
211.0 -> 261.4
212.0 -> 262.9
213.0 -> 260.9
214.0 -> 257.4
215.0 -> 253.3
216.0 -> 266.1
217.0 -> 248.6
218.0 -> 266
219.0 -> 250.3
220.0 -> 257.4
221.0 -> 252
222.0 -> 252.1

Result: 266.1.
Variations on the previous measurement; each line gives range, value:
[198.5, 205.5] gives 273.8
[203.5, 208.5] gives 261.3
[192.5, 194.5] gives 270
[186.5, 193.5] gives 274.8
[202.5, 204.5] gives 257.1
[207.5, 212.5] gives 262.9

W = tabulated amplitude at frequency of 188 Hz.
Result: 265.5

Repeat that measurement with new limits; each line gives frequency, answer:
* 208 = 252.7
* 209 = 254.4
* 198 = 268.3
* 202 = 264.9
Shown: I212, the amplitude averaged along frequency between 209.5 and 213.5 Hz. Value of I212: 260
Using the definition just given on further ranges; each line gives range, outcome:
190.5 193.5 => 267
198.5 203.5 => 264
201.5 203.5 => 260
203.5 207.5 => 259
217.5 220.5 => 258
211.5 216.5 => 260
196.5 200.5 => 270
